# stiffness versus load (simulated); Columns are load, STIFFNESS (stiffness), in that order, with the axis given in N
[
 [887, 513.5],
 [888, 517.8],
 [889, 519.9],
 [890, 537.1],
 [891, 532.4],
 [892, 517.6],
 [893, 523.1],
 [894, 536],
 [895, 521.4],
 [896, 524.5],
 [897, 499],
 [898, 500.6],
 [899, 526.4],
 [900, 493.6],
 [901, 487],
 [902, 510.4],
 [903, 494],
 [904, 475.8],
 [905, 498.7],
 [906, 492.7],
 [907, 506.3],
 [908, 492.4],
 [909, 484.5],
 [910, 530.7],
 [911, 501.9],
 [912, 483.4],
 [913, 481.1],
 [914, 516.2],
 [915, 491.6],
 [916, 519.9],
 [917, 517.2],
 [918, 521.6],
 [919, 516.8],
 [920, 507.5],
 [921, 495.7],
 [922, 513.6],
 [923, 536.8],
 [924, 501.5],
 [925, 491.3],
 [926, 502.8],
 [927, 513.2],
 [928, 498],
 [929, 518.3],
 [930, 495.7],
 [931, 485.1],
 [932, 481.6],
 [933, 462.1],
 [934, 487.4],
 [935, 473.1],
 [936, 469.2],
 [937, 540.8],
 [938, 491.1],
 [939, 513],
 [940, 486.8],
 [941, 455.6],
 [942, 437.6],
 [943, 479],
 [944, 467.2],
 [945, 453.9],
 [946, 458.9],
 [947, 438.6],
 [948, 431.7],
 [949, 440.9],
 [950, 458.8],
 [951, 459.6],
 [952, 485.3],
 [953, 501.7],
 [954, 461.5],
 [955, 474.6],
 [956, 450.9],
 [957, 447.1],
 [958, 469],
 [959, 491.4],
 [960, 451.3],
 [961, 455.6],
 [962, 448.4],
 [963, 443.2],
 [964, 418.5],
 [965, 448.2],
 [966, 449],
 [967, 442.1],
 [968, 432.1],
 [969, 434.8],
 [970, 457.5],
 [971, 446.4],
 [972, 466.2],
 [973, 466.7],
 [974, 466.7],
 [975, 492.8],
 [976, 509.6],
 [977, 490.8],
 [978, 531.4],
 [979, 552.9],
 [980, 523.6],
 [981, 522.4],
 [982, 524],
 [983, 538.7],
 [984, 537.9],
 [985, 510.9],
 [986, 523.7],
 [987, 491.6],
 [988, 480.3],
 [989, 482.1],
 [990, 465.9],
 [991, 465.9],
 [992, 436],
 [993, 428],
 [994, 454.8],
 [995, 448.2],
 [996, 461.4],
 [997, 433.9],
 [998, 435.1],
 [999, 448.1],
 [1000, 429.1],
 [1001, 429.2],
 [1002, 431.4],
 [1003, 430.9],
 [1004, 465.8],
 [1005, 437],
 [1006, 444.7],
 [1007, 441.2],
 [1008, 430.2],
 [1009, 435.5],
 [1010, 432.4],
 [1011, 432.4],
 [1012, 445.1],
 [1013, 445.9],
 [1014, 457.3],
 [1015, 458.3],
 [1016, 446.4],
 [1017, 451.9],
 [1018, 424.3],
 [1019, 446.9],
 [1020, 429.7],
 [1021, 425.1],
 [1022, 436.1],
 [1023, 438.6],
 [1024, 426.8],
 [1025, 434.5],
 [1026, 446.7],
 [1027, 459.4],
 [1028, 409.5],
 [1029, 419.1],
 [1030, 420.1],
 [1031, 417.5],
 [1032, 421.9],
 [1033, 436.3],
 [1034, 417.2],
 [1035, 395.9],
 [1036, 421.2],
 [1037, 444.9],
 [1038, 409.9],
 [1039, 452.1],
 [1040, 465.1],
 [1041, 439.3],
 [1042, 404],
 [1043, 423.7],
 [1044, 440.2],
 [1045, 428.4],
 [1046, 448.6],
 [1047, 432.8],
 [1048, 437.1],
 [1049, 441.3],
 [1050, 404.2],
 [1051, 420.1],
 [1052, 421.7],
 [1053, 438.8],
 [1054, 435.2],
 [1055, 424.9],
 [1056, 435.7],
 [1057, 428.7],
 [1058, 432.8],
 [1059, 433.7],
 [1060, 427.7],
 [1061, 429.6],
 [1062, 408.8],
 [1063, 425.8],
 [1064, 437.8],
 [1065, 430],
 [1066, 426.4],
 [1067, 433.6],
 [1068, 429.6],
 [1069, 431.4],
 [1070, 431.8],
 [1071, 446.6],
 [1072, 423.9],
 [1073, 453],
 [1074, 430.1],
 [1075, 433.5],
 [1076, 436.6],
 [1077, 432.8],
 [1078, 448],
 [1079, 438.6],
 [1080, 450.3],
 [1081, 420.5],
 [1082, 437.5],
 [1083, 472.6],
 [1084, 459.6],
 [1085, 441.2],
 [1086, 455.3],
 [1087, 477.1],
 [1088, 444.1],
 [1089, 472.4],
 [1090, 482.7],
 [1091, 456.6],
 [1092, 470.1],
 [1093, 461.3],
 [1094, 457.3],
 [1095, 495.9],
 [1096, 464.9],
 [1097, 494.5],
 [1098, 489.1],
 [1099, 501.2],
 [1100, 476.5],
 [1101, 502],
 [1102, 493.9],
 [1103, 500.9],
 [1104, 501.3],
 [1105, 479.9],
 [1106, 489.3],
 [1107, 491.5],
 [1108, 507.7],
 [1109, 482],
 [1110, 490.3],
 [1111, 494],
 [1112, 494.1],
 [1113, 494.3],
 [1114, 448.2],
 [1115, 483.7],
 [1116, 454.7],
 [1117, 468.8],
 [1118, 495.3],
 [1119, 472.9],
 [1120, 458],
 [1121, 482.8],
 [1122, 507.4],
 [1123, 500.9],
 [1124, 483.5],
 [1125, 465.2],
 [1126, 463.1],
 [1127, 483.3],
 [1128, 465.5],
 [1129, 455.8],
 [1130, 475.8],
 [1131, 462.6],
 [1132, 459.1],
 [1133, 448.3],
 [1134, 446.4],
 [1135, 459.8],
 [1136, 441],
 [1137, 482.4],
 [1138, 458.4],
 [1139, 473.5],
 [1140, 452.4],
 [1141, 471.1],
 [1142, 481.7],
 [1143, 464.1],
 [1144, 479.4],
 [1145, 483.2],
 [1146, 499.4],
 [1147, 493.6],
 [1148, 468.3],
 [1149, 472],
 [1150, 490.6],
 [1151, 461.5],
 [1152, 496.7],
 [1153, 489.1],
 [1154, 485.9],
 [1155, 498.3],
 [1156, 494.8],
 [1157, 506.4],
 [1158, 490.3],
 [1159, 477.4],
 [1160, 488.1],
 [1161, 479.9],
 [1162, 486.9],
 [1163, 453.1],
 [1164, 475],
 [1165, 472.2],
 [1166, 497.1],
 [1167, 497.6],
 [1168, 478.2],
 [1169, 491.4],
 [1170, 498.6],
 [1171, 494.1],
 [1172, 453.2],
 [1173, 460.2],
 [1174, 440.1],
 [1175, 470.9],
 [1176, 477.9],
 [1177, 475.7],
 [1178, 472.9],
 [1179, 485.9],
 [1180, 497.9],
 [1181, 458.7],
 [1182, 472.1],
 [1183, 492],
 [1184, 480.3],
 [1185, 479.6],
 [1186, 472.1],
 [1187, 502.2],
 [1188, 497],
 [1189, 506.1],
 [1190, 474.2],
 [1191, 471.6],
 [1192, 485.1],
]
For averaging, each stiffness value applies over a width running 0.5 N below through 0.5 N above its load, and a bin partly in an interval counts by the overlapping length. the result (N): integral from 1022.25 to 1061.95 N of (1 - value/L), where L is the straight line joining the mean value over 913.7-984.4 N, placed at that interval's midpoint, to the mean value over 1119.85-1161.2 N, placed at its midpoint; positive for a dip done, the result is 4.12 N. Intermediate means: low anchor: 482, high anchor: 476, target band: 430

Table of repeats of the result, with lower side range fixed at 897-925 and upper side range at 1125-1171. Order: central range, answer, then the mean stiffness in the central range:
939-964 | 1.9 N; 461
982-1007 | 1.5 N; 464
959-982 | 1.1 N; 472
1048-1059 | 1.3 N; 429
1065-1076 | 1.2 N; 434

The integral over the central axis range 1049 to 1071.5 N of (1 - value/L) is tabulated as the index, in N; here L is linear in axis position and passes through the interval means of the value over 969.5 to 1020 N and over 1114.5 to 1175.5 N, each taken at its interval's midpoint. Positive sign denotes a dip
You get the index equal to 2.0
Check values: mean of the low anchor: 466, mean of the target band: 429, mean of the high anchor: 476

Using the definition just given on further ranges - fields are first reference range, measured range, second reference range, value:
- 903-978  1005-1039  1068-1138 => 2.9 N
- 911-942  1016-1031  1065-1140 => 1.5 N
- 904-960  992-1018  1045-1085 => 0.9 N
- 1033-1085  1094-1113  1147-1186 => -1.6 N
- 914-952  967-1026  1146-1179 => 3.0 N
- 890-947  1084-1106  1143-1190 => 0.4 N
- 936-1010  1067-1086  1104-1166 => 1.4 N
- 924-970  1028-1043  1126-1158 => 1.5 N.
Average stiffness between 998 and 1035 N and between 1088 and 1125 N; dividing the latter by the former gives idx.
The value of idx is 1.1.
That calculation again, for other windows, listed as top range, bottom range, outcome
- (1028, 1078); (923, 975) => 0.92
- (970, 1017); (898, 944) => 0.94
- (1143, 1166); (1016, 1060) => 1.12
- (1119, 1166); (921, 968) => 1.01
